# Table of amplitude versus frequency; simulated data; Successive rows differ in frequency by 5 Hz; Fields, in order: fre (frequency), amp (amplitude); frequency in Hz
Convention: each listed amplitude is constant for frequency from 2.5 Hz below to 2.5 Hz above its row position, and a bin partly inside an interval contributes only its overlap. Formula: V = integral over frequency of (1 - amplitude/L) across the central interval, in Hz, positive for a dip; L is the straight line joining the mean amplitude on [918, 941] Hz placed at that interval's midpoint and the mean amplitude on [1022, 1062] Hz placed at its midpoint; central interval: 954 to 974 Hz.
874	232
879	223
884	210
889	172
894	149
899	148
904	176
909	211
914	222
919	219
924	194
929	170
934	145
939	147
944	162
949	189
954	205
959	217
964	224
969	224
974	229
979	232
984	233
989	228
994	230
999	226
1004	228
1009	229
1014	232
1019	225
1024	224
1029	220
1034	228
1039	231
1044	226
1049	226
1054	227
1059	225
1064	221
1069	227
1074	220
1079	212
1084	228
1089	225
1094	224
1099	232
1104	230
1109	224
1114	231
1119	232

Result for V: -3.33 Hz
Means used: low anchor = 173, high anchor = 226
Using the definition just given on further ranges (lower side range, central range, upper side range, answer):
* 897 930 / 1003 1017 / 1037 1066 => -0.9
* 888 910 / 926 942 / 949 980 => 3.2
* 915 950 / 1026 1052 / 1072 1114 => -2.2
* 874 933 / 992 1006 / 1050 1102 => -1.2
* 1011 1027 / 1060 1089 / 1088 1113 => 0.7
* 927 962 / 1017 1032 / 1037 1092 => -1.0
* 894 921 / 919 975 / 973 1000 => 5.0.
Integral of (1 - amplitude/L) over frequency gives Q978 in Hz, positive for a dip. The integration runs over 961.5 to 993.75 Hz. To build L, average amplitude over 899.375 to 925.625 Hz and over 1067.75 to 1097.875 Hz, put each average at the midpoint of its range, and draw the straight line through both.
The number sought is -3.0 Hz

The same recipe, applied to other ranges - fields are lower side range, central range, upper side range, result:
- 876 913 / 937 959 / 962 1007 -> 3.2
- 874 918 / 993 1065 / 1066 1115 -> -4.0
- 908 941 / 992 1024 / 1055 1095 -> -3.3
